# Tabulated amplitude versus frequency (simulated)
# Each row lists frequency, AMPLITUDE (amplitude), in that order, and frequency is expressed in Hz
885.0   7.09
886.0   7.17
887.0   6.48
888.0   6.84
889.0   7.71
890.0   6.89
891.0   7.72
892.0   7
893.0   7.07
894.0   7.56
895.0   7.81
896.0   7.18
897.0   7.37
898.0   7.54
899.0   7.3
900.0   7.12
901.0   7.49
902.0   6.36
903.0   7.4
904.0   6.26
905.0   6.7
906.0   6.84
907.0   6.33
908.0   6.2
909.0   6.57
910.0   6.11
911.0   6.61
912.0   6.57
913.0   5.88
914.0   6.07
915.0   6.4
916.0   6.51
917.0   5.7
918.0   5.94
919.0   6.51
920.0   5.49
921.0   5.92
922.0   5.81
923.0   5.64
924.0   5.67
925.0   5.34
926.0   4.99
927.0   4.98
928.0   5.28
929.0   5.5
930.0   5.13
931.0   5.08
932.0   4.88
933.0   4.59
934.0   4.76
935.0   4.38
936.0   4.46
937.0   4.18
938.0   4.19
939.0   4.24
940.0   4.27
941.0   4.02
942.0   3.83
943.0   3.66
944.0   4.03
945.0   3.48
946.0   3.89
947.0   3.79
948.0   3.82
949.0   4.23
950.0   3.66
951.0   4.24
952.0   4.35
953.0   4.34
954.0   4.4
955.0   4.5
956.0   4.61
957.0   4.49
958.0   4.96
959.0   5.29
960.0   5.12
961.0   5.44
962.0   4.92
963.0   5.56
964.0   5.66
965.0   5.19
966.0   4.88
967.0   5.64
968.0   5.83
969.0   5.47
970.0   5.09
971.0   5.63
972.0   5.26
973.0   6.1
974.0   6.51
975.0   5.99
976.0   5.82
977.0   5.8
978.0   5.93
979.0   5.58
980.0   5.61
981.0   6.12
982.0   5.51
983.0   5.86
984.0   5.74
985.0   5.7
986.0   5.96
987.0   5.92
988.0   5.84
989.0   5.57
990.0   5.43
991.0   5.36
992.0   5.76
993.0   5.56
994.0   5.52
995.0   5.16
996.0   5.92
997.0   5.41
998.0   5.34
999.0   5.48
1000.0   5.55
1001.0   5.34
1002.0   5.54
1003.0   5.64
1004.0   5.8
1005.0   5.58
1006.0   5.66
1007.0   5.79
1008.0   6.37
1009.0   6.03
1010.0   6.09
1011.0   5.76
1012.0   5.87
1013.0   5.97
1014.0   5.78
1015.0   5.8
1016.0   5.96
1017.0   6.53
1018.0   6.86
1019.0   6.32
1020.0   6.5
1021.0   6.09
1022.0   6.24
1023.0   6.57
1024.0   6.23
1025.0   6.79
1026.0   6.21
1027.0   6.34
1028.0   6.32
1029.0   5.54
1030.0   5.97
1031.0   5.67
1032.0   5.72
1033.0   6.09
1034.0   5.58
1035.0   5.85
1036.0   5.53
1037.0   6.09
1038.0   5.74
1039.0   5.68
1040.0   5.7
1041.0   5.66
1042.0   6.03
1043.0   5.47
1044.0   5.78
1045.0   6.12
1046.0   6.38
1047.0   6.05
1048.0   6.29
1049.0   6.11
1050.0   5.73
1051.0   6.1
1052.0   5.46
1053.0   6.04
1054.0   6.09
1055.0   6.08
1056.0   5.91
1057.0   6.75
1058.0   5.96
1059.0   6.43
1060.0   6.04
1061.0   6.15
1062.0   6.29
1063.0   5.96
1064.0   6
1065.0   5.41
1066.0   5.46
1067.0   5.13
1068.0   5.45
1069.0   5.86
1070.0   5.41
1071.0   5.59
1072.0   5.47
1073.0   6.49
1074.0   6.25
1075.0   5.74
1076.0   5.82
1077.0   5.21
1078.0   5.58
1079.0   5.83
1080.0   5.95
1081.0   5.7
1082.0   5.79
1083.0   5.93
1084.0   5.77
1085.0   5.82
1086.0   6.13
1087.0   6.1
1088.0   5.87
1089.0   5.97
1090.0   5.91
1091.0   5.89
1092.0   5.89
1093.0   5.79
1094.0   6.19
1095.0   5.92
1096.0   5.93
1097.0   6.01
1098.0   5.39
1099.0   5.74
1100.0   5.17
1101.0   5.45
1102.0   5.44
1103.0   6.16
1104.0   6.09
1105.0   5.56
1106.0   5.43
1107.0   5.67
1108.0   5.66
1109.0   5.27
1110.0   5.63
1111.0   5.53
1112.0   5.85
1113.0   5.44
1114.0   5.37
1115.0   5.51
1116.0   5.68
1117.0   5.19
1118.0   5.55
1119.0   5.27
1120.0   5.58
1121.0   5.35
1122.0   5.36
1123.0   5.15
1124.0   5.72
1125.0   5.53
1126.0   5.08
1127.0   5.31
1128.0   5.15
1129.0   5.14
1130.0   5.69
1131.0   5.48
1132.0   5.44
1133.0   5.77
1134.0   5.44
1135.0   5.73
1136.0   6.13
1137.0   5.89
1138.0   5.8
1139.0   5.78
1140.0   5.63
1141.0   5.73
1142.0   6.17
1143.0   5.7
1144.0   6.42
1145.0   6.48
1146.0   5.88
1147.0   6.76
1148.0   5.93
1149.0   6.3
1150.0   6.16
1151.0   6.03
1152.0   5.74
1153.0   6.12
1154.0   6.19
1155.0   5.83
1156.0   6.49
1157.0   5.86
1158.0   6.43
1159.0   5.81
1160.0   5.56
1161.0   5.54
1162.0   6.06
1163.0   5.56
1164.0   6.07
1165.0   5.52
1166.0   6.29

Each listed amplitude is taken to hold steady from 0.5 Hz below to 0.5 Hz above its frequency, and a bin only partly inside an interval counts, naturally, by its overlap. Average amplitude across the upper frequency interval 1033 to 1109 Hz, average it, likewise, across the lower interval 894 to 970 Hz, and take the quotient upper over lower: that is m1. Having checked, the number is 1.08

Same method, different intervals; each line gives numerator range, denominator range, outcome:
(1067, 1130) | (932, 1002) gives 1.11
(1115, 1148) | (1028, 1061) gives 0.95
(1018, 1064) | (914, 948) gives 1.23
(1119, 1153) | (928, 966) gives 1.27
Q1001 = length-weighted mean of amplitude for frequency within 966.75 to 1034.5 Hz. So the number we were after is 5.85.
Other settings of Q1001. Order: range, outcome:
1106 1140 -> 5.52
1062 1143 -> 5.67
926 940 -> 4.73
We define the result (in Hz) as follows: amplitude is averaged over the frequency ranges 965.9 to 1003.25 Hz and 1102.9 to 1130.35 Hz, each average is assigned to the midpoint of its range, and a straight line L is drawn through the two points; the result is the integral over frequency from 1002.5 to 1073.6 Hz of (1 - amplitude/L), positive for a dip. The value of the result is -4.8 Hz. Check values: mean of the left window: 5.65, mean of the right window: 5.49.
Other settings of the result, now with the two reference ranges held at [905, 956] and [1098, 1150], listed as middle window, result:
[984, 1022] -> -3.7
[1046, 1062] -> -1.9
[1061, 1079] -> -0.8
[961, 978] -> -1.3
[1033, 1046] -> -1.0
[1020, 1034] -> -2.0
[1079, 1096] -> -1.1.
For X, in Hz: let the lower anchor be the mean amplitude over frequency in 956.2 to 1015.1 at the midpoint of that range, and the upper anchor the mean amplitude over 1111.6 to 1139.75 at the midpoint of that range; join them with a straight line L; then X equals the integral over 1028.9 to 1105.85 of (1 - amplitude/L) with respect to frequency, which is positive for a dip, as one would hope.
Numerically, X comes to -4.1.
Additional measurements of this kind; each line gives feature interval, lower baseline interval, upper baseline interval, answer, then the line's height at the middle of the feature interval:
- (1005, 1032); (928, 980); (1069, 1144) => -4.7 Hz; 5.2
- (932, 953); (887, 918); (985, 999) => 7.2 Hz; 6.27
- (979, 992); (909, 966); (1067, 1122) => -1.3 Hz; 5.21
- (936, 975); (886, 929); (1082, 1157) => 9.9 Hz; 6.33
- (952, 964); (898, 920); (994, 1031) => 2.6 Hz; 6.25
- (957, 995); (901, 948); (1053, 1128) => -0.7 Hz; 5.48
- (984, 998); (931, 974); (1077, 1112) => -1.8 Hz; 4.97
